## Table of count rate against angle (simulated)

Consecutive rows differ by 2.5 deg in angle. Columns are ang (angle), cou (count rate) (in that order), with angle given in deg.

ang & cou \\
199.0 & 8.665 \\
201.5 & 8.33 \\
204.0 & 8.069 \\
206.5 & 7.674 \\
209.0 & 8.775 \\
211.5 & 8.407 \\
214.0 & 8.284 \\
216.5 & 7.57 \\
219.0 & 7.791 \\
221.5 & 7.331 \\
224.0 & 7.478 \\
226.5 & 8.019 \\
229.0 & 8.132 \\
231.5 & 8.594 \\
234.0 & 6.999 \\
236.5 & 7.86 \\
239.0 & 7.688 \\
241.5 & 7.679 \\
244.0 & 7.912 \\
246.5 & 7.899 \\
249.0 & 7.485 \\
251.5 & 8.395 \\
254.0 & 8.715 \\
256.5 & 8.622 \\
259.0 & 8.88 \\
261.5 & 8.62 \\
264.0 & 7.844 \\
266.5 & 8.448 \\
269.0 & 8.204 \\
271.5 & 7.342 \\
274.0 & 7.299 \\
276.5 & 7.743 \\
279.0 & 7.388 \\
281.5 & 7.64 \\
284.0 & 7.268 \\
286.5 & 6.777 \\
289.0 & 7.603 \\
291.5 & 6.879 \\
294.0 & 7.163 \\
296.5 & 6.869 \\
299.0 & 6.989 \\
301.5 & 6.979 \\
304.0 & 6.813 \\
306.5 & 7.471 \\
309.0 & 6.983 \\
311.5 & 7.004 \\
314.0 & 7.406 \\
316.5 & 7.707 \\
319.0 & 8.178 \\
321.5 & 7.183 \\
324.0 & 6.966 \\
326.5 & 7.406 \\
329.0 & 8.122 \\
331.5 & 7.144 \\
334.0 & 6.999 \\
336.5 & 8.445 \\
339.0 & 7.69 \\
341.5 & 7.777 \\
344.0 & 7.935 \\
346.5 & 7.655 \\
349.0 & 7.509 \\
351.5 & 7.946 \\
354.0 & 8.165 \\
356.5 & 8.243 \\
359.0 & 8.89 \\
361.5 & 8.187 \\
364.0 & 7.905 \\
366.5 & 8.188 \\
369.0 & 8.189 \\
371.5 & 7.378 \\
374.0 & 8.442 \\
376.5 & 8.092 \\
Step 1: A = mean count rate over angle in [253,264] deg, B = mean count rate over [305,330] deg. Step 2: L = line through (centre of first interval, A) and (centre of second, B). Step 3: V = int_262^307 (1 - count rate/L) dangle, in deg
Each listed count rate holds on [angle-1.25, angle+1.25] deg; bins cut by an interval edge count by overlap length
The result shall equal 3.9 deg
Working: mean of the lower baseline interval 8.61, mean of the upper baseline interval 7.43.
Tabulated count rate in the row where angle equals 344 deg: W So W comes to 7.935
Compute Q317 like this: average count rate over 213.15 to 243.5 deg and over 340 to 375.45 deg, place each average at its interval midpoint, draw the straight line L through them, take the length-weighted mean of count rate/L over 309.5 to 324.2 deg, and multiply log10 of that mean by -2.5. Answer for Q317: 0.075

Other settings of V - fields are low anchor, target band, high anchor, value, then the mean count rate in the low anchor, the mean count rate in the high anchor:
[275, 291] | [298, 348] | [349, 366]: 2.3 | 7.38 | 8.17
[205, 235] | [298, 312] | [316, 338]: 1.1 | 7.93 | 7.57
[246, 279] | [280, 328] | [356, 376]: 5.3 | 8.09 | 8.17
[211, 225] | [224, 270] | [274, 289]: -3.0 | 7.78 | 7.38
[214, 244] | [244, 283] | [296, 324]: -2.5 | 7.77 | 7.23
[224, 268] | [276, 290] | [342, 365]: 1.2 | 8.09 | 8.04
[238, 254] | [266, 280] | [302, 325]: -0.1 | 7.91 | 7.29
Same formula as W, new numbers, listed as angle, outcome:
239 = 7.688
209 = 8.775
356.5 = 8.243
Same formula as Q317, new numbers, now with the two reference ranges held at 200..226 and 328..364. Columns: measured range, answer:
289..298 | 0.127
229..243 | 0.023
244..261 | -0.048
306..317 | 0.093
